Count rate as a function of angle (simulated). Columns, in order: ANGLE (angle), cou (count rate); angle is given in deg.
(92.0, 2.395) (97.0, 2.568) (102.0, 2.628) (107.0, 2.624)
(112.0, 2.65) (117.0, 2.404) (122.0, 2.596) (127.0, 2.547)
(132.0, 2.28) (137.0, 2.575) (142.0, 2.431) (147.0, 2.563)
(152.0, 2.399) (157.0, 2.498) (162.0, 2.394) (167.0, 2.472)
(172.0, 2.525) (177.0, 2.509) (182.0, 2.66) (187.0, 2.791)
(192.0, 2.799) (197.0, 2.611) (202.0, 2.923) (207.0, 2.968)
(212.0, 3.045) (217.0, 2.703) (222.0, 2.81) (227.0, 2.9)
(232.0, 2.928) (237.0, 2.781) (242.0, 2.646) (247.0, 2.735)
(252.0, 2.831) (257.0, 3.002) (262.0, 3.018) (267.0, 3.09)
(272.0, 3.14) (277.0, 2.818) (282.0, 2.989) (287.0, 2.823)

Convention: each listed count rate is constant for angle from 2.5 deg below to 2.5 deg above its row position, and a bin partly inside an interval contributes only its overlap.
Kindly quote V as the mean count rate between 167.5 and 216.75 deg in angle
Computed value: 2.74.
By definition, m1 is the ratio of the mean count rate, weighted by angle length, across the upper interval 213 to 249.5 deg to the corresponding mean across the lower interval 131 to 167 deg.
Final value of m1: 1.1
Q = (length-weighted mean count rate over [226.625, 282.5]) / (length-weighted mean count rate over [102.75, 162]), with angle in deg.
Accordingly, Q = 1.2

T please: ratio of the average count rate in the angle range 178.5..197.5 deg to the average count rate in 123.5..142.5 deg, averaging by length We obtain 1.10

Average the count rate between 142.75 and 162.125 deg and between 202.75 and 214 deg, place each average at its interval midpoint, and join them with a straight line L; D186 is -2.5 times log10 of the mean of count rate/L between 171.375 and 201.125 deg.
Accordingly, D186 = 0.045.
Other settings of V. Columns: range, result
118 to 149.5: 2.49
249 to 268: 2.97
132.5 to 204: 2.57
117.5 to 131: 2.51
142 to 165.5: 2.46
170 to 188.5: 2.61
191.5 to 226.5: 2.84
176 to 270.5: 2.84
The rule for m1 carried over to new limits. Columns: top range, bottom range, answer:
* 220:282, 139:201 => 1.13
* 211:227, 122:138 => 1.15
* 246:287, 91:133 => 1.17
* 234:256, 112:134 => 1.12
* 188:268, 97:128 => 1.11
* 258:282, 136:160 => 1.21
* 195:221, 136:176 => 1.15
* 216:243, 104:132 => 1.11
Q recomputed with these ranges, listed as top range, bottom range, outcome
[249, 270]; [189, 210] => 1.05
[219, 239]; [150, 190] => 1.12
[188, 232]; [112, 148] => 1.14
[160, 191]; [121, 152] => 1.03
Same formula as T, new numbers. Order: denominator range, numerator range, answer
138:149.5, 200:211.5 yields 1.18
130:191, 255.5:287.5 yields 1.19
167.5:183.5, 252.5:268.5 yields 1.18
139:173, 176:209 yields 1.12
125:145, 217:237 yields 1.16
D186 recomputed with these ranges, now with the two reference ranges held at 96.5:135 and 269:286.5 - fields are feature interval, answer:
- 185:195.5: -0.02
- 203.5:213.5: -0.08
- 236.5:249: 0.06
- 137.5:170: 0.07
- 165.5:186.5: 0.05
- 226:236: -0.02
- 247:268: -0.01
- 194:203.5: 0.00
